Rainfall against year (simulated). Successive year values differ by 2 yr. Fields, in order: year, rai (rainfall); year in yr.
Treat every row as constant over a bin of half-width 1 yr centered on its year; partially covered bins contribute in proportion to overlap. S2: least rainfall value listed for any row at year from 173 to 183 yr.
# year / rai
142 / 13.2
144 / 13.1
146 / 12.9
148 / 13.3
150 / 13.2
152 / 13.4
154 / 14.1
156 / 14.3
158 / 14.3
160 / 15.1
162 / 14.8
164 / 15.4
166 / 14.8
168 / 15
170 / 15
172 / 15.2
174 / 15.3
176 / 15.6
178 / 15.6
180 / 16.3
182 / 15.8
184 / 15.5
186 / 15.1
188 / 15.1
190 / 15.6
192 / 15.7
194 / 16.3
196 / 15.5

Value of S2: 15.3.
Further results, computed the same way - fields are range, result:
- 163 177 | 14.8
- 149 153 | 13.2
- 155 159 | 14.3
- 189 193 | 15.6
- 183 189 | 15.1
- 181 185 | 15.5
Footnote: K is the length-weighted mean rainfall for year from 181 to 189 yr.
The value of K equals 15.4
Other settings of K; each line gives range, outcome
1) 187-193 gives 15.5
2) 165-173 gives 15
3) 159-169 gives 15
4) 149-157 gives 13.8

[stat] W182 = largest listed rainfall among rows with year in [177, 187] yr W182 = 16.3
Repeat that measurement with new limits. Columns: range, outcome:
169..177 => 15.6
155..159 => 14.3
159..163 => 15.1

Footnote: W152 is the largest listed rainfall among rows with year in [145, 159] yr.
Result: 14.3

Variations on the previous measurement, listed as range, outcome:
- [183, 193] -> 15.7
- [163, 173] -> 15.4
